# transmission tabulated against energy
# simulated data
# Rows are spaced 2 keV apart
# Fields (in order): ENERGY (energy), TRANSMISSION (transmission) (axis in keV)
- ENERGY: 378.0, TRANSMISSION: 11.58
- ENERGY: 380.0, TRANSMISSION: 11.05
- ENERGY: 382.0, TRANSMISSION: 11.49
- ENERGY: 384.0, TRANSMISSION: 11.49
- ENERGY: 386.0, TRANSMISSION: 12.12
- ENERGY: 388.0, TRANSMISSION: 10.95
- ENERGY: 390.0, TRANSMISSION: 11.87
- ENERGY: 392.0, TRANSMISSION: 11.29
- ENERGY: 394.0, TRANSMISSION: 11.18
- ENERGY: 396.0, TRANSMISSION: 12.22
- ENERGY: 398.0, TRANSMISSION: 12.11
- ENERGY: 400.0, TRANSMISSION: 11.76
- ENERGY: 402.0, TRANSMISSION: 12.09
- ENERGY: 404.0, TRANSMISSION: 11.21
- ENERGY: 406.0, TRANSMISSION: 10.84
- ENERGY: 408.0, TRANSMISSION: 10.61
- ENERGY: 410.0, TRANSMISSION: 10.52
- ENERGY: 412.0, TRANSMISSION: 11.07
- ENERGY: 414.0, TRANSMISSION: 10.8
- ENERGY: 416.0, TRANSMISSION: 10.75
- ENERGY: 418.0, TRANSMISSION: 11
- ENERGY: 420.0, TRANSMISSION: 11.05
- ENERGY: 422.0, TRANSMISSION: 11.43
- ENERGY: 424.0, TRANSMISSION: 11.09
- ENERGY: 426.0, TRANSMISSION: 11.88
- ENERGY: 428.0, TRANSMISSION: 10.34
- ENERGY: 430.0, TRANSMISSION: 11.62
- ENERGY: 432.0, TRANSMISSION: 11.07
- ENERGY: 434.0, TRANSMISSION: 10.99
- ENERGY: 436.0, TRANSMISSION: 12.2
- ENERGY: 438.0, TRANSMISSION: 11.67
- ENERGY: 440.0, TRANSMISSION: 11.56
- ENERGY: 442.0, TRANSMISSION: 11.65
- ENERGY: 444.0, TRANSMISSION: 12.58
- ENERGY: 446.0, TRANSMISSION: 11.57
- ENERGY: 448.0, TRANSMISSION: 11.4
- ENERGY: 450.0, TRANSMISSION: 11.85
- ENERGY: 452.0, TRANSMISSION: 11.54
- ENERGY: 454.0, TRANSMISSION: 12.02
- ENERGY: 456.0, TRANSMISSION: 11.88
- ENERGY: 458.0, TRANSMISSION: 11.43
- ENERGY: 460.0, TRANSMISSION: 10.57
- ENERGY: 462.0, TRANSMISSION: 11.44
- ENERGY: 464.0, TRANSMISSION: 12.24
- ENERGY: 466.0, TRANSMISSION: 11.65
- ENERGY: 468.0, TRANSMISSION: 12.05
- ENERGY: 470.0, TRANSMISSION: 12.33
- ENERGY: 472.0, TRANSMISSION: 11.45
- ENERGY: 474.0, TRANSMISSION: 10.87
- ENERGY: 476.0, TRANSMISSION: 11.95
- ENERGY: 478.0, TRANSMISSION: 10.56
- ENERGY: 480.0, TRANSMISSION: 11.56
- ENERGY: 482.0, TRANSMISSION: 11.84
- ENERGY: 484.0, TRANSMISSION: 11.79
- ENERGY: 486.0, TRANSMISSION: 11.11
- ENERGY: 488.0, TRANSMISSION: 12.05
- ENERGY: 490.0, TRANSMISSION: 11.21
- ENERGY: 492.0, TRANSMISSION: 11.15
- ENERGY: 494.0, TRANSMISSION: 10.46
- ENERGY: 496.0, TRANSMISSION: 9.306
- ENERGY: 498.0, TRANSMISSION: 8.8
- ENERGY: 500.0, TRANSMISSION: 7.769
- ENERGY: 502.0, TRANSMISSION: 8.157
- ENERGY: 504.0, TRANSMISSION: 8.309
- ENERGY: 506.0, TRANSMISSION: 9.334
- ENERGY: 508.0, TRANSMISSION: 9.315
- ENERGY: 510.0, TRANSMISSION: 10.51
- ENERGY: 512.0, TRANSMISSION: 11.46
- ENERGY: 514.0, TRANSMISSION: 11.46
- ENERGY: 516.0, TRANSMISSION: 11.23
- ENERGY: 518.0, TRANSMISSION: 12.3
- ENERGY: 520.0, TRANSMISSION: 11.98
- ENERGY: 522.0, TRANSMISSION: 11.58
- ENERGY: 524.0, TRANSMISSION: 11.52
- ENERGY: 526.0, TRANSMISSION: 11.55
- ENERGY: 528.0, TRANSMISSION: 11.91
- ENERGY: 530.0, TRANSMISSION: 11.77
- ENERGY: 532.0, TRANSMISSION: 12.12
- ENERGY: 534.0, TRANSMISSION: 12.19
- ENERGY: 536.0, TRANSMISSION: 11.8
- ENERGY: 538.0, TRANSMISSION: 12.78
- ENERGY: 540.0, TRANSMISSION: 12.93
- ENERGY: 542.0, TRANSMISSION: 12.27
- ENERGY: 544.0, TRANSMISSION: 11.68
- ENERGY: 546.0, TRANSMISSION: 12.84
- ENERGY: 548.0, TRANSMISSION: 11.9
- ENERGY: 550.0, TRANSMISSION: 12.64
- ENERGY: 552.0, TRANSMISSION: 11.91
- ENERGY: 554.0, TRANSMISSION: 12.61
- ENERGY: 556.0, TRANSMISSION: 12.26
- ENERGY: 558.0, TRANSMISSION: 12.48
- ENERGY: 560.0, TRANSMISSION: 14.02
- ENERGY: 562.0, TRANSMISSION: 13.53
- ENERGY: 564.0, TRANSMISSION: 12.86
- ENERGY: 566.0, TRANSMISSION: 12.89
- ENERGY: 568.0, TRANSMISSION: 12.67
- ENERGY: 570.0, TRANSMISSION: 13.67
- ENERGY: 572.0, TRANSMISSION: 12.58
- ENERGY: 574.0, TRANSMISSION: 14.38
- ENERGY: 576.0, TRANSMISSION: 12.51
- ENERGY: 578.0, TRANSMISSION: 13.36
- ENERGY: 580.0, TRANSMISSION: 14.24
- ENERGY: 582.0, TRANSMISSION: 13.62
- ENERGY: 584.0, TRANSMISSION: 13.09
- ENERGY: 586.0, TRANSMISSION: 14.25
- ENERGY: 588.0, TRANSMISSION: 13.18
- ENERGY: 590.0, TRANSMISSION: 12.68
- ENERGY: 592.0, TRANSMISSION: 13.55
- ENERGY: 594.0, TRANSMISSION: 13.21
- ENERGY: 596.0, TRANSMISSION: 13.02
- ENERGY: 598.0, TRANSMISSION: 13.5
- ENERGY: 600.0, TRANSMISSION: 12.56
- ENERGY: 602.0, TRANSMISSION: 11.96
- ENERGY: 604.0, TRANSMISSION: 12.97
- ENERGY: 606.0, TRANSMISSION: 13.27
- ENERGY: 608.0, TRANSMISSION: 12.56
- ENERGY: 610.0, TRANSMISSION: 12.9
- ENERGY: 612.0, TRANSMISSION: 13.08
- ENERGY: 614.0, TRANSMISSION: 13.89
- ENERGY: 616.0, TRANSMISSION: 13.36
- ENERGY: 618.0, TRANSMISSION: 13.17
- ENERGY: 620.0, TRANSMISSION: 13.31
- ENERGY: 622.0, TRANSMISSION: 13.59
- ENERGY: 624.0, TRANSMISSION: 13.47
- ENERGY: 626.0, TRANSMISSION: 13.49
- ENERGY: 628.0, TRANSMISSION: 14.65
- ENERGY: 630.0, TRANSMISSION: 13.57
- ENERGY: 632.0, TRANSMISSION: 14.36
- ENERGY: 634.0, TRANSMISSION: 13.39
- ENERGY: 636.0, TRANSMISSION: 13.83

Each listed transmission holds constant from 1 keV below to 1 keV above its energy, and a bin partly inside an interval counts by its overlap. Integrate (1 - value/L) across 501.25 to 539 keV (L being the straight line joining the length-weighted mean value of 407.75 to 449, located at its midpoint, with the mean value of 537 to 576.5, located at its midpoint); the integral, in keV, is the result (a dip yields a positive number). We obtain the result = 3.7 keV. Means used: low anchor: 11.3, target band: 11.1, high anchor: 12.8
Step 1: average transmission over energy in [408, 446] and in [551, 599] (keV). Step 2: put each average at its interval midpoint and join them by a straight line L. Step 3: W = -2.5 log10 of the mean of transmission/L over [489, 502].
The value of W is 0.25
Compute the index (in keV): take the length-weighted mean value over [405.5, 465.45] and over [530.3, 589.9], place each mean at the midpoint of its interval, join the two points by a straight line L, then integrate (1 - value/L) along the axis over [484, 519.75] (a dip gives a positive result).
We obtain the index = 5.4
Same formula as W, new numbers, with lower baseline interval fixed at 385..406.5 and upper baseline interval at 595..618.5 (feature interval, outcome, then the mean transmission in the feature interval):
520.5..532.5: 0.067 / 11.7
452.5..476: 0.040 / 11.6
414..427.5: 0.061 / 11.1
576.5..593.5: -0.048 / 13.5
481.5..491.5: 0.060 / 11.6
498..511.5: 0.345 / 8.99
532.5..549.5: 0.024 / 12.3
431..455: 0.024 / 11.7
